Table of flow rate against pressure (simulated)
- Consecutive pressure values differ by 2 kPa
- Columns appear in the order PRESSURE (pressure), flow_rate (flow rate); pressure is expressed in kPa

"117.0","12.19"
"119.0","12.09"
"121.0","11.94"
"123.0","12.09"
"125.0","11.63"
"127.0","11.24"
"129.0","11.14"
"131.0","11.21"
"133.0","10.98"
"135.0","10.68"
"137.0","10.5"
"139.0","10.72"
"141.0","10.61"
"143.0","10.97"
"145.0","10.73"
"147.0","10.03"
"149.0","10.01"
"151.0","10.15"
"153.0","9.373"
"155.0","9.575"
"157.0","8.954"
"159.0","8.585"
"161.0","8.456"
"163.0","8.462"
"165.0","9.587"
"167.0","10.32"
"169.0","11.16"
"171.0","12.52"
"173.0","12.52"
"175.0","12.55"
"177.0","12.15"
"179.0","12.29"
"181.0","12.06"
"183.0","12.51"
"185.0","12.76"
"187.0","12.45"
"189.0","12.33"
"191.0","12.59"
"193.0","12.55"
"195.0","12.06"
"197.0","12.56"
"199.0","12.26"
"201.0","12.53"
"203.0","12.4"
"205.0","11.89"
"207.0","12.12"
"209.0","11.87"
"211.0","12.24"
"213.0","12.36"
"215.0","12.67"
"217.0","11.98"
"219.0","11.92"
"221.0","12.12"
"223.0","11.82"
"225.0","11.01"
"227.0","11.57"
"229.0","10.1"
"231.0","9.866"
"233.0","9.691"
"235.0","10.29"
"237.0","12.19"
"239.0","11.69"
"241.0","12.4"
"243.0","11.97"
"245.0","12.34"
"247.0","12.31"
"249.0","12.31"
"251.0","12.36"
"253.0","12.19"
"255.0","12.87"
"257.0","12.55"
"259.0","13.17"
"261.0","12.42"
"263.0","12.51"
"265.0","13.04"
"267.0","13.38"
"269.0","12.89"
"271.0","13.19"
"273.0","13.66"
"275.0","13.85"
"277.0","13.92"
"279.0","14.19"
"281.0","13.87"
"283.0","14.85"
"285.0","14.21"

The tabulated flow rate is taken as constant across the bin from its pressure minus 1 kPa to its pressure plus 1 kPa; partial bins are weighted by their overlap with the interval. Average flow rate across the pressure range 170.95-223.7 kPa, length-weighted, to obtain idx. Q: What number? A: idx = 12.3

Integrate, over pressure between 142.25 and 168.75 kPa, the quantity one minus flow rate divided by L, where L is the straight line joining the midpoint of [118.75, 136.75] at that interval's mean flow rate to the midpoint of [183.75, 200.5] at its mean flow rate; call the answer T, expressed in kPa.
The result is 4.9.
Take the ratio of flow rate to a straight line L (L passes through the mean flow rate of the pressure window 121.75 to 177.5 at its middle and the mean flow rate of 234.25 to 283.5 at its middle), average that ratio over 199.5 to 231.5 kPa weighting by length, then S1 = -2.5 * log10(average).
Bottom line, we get 0.01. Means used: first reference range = 10.6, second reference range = 12.8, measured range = 11.8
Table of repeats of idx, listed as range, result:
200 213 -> 12.2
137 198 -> 11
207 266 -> 11.9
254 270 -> 12.9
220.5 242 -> 11.1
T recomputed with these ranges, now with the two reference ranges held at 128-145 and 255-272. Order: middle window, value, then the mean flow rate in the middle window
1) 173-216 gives -2.09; 12.3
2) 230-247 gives 1.54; 11.4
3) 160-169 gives 1.50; 9.42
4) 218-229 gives 0.63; 11.5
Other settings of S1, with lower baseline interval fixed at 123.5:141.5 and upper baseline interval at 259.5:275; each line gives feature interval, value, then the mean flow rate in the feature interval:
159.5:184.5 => 0.041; 11.2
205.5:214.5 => 0.003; 12.2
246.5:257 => 0.035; 12.4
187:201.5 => -0.041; 12.4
